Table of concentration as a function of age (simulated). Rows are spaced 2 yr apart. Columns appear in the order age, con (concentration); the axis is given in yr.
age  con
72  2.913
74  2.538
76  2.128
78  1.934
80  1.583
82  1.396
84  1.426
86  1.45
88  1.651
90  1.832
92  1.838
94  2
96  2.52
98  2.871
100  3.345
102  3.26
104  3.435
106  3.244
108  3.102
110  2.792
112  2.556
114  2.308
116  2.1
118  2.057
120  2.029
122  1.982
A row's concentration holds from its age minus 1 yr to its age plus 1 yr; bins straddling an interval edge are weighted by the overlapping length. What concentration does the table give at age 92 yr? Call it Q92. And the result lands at 1.838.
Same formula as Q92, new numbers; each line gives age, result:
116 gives 2.1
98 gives 2.871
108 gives 3.102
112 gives 2.556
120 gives 2.029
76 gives 2.128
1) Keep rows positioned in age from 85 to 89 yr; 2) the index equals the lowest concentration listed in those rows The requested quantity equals 1.45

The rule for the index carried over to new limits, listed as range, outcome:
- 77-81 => 1.583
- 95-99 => 2.52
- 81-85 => 1.396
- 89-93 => 1.832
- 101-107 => 3.244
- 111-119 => 2.057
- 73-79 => 1.934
